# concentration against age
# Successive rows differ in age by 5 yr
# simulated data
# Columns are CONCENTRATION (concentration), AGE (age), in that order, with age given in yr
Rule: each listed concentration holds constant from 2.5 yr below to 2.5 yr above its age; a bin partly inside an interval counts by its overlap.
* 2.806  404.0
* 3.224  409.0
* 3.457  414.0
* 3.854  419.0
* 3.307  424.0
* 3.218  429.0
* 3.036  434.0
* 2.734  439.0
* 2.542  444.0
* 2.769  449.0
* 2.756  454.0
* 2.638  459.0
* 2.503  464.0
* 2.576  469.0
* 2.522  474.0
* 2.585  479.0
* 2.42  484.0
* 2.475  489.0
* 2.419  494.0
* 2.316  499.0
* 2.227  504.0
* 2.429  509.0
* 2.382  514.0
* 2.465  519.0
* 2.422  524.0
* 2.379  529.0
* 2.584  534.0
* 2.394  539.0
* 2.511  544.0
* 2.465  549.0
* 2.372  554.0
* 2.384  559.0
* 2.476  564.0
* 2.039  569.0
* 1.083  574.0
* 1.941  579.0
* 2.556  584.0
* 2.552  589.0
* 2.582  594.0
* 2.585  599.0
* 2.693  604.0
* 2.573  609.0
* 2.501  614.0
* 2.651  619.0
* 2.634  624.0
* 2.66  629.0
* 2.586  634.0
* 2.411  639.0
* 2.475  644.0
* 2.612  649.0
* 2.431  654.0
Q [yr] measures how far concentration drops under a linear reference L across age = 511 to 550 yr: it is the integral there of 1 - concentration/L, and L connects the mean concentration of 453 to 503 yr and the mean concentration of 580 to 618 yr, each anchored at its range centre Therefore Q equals 1.2 yr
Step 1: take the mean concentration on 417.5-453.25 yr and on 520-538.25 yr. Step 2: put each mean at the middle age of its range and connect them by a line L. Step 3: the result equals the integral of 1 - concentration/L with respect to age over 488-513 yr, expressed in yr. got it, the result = 2.5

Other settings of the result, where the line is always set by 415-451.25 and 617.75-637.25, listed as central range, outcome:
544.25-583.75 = 8.8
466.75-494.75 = 4.4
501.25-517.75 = 3.1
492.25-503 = 2.2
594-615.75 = 0.7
